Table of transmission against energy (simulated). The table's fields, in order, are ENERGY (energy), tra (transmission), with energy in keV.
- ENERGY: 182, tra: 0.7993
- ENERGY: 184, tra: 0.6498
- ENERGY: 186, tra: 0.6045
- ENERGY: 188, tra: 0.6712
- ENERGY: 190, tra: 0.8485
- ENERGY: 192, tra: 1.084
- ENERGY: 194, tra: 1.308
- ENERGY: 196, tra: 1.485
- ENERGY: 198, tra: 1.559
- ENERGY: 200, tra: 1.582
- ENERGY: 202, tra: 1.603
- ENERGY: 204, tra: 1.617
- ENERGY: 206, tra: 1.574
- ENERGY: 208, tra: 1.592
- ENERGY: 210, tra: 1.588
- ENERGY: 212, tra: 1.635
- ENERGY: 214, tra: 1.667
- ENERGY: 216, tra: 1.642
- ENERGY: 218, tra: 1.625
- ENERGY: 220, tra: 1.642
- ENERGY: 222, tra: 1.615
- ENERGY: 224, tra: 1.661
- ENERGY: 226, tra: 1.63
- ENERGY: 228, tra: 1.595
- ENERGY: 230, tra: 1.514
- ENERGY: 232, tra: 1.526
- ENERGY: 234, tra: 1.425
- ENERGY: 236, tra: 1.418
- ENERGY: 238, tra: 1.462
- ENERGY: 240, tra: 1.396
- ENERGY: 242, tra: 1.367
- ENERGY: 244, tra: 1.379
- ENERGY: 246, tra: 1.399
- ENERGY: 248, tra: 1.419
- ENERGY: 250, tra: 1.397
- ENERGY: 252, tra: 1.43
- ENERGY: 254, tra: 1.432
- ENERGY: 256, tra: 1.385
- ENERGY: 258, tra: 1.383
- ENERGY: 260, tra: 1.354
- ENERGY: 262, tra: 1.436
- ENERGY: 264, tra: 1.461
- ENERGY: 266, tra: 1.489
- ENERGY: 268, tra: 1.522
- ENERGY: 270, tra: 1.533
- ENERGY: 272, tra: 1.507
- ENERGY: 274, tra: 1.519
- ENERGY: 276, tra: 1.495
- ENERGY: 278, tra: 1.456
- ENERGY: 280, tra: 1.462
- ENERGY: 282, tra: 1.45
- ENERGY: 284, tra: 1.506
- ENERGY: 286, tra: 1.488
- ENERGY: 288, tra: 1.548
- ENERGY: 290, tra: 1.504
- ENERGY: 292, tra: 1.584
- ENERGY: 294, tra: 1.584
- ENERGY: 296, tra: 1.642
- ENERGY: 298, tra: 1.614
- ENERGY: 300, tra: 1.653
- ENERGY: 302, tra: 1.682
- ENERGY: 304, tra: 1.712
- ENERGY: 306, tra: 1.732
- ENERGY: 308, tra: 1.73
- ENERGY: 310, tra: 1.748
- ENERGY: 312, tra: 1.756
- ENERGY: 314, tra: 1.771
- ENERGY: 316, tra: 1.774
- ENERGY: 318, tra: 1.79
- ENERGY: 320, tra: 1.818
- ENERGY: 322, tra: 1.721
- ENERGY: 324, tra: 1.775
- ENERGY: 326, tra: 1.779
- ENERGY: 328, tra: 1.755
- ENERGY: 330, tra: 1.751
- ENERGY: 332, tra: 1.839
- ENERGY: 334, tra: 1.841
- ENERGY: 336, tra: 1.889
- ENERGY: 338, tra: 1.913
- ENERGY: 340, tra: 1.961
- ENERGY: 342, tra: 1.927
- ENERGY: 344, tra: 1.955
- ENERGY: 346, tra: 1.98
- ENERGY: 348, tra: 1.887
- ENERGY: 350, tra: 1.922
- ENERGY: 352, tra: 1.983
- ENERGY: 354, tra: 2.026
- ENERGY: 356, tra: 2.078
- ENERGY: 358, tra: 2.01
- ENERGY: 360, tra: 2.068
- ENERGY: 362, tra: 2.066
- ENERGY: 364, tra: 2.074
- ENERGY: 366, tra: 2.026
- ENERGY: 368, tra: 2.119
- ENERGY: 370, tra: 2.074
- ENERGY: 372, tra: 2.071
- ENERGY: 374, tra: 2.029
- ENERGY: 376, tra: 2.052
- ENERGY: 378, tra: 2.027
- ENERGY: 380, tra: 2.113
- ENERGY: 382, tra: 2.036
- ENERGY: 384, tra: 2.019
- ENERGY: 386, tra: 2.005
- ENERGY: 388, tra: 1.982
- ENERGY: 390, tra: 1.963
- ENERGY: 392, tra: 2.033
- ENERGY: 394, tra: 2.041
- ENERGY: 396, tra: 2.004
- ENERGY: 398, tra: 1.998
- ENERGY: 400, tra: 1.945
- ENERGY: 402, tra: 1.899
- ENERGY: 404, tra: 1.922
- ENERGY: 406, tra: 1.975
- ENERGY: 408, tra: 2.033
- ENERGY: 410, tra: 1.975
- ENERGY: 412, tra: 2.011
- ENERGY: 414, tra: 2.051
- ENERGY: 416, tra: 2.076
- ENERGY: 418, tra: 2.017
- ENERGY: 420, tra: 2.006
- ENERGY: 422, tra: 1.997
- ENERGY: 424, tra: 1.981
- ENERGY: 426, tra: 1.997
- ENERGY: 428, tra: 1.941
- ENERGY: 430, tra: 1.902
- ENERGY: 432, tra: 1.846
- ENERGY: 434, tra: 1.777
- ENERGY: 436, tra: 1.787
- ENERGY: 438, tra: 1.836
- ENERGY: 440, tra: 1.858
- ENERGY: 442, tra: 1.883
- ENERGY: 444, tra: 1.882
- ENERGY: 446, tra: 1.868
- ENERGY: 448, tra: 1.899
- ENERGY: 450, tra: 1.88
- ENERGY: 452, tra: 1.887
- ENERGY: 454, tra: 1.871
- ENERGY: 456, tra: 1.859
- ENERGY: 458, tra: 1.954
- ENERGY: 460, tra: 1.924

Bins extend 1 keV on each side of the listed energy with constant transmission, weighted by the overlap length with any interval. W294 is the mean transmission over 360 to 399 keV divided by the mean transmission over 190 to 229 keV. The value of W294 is 1.32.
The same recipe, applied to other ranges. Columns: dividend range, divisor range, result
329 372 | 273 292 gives 1.32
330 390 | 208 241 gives 1.27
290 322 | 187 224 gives 1.16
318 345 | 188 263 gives 1.25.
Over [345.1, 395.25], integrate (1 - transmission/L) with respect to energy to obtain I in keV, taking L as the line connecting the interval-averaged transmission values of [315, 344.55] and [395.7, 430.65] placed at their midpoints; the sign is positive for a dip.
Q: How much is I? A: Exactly -3.2 keV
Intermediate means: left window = 1.83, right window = 1.99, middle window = 2.03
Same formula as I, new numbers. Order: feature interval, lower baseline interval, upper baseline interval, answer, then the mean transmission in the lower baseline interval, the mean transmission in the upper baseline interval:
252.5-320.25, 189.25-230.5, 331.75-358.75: 7.6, 1.53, 1.95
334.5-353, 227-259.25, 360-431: -1.2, 1.43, 2.01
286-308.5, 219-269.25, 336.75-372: 1.3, 1.47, 2.01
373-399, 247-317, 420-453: -3.6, 1.55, 1.89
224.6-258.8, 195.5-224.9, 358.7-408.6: 4.8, 1.61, 2.02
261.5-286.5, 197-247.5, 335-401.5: 3.3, 1.55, 2.01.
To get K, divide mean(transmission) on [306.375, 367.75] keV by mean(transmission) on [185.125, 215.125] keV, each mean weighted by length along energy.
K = 1.38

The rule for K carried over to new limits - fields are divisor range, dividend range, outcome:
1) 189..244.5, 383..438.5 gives 1.31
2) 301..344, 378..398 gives 1.12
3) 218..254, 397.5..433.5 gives 1.33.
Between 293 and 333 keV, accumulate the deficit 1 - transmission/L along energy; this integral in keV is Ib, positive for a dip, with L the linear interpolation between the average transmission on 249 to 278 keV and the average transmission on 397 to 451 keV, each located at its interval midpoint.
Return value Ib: -3.2 keV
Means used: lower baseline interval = 1.45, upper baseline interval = 1.93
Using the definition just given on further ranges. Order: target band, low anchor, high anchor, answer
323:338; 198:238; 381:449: -0.1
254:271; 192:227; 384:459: 2.3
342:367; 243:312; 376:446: -3.2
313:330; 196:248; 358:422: 0.5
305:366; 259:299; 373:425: -4.7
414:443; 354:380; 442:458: 0.0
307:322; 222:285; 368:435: -0.7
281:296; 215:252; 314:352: 1.5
